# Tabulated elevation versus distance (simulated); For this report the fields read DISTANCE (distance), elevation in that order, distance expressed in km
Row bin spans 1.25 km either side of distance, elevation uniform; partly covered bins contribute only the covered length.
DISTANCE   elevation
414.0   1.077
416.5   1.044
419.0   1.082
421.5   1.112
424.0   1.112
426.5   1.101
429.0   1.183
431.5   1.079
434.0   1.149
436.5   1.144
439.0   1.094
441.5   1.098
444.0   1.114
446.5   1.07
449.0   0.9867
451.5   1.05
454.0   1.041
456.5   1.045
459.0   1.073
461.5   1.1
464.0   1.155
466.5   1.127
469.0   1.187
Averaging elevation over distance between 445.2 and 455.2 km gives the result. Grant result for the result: 1.04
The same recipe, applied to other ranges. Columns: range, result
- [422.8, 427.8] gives 1.11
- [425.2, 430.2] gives 1.14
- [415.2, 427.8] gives 1.09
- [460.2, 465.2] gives 1.13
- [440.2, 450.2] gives 1.07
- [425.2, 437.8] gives 1.13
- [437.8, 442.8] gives 1.1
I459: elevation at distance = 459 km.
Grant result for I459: 1.073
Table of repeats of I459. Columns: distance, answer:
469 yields 1.187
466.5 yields 1.127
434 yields 1.149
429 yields 1.183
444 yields 1.114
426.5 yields 1.101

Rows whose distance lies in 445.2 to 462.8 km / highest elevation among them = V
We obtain 1.1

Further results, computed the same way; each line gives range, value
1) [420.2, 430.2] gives 1.183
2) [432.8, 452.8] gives 1.149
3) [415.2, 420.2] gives 1.082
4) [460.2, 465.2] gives 1.155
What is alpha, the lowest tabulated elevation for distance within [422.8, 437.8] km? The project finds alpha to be 1.079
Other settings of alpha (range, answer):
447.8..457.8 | 0.9867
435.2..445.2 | 1.094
